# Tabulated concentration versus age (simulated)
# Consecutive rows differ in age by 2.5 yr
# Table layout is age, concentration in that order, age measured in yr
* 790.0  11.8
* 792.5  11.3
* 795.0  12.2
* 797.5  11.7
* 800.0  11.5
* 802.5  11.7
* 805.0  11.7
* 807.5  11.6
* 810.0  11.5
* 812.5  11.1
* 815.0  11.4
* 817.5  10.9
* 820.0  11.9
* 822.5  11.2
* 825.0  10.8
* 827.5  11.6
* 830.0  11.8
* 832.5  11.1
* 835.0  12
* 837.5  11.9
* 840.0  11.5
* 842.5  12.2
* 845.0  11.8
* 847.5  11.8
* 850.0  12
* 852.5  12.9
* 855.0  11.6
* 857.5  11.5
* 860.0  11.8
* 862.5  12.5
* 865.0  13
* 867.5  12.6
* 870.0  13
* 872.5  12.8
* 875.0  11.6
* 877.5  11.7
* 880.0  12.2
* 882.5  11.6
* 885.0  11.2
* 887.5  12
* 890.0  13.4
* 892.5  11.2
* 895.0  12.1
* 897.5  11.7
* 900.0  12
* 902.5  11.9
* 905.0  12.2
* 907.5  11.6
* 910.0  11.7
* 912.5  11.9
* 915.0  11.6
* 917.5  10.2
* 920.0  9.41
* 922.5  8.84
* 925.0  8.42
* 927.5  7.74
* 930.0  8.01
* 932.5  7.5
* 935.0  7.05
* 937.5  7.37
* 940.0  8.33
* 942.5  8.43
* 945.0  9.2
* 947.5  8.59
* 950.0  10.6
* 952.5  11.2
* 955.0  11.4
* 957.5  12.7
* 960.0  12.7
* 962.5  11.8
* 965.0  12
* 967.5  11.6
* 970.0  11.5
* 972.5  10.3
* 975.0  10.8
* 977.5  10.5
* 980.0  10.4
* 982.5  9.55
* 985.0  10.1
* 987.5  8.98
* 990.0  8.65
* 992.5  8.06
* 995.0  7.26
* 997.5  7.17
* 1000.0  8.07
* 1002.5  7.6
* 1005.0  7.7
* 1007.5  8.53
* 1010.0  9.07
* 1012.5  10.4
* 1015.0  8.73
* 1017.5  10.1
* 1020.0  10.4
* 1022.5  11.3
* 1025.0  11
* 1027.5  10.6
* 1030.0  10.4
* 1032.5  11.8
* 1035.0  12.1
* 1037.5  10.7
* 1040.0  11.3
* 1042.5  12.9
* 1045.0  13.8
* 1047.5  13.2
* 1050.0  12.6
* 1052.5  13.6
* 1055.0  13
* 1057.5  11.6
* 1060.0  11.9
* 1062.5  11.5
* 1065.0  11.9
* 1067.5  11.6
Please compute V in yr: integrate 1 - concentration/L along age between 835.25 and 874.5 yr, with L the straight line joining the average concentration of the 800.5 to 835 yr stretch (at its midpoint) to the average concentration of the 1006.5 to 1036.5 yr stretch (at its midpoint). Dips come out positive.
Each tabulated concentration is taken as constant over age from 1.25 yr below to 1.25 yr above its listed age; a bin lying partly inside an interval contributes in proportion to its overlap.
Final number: -3.3 yr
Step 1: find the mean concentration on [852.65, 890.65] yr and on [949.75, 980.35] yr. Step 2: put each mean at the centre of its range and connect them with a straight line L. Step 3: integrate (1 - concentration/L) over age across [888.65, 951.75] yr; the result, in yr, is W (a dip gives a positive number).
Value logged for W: 9.3 yr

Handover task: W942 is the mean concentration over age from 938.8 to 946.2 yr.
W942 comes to 8.65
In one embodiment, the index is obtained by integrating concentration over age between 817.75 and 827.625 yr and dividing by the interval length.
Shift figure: 11.3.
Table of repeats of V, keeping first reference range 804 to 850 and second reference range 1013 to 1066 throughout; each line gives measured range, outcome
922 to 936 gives 4.5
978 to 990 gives 2.0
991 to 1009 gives 5.9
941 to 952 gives 2.2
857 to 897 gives -2.0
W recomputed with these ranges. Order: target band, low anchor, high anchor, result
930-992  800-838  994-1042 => 1.5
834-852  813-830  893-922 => -0.9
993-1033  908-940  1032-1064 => 7.5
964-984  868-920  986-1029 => -1.9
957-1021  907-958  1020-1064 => 5.6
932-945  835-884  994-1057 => 4.0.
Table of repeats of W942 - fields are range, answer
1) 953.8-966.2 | 12.1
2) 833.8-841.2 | 11.8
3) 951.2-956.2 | 11.3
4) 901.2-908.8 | 11.9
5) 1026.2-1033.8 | 10.9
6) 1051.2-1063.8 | 12.3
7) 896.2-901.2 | 11.9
